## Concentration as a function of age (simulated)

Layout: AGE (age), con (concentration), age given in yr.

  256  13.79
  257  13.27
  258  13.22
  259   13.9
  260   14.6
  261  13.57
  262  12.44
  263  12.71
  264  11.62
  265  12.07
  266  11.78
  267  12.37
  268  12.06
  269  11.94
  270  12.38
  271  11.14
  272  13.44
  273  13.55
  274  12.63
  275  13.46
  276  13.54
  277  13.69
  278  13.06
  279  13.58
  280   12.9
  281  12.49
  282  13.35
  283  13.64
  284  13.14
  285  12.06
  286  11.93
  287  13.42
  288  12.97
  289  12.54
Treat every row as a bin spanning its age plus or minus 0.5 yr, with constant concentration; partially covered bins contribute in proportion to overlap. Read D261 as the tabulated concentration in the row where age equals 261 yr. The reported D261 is 13.57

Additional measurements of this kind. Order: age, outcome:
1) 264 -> 11.62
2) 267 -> 12.37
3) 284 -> 13.14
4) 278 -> 13.06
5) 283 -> 13.64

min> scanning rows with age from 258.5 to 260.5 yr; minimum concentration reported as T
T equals 13.9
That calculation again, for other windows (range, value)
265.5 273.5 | 11.14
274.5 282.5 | 12.49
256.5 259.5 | 13.22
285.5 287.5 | 11.93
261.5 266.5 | 11.62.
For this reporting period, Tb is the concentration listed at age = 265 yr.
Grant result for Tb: 12.07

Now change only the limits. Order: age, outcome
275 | 13.46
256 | 13.79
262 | 12.44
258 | 13.22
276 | 13.54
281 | 12.49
